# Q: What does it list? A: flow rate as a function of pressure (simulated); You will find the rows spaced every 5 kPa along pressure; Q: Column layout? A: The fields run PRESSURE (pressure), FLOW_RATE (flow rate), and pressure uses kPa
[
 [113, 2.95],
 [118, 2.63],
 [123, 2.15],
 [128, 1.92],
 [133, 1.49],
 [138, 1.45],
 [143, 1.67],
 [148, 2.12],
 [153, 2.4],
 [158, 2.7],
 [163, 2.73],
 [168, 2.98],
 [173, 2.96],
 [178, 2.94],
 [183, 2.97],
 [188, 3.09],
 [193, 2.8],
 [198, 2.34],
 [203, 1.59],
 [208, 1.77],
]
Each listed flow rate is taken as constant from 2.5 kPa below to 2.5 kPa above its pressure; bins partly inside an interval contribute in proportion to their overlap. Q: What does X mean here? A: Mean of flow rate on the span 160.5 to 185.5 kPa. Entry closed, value 2.92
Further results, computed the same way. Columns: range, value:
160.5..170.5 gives 2.85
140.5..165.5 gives 2.32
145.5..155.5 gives 2.26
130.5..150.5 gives 1.68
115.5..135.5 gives 2.05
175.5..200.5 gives 2.83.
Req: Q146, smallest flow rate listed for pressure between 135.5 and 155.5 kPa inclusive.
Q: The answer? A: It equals 1.45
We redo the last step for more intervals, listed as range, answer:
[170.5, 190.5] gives 2.94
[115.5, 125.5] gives 2.15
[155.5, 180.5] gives 2.7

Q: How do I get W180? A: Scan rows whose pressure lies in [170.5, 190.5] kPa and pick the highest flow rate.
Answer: 3.09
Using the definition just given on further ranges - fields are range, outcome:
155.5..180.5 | 2.98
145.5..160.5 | 2.7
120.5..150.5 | 2.15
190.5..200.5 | 2.8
